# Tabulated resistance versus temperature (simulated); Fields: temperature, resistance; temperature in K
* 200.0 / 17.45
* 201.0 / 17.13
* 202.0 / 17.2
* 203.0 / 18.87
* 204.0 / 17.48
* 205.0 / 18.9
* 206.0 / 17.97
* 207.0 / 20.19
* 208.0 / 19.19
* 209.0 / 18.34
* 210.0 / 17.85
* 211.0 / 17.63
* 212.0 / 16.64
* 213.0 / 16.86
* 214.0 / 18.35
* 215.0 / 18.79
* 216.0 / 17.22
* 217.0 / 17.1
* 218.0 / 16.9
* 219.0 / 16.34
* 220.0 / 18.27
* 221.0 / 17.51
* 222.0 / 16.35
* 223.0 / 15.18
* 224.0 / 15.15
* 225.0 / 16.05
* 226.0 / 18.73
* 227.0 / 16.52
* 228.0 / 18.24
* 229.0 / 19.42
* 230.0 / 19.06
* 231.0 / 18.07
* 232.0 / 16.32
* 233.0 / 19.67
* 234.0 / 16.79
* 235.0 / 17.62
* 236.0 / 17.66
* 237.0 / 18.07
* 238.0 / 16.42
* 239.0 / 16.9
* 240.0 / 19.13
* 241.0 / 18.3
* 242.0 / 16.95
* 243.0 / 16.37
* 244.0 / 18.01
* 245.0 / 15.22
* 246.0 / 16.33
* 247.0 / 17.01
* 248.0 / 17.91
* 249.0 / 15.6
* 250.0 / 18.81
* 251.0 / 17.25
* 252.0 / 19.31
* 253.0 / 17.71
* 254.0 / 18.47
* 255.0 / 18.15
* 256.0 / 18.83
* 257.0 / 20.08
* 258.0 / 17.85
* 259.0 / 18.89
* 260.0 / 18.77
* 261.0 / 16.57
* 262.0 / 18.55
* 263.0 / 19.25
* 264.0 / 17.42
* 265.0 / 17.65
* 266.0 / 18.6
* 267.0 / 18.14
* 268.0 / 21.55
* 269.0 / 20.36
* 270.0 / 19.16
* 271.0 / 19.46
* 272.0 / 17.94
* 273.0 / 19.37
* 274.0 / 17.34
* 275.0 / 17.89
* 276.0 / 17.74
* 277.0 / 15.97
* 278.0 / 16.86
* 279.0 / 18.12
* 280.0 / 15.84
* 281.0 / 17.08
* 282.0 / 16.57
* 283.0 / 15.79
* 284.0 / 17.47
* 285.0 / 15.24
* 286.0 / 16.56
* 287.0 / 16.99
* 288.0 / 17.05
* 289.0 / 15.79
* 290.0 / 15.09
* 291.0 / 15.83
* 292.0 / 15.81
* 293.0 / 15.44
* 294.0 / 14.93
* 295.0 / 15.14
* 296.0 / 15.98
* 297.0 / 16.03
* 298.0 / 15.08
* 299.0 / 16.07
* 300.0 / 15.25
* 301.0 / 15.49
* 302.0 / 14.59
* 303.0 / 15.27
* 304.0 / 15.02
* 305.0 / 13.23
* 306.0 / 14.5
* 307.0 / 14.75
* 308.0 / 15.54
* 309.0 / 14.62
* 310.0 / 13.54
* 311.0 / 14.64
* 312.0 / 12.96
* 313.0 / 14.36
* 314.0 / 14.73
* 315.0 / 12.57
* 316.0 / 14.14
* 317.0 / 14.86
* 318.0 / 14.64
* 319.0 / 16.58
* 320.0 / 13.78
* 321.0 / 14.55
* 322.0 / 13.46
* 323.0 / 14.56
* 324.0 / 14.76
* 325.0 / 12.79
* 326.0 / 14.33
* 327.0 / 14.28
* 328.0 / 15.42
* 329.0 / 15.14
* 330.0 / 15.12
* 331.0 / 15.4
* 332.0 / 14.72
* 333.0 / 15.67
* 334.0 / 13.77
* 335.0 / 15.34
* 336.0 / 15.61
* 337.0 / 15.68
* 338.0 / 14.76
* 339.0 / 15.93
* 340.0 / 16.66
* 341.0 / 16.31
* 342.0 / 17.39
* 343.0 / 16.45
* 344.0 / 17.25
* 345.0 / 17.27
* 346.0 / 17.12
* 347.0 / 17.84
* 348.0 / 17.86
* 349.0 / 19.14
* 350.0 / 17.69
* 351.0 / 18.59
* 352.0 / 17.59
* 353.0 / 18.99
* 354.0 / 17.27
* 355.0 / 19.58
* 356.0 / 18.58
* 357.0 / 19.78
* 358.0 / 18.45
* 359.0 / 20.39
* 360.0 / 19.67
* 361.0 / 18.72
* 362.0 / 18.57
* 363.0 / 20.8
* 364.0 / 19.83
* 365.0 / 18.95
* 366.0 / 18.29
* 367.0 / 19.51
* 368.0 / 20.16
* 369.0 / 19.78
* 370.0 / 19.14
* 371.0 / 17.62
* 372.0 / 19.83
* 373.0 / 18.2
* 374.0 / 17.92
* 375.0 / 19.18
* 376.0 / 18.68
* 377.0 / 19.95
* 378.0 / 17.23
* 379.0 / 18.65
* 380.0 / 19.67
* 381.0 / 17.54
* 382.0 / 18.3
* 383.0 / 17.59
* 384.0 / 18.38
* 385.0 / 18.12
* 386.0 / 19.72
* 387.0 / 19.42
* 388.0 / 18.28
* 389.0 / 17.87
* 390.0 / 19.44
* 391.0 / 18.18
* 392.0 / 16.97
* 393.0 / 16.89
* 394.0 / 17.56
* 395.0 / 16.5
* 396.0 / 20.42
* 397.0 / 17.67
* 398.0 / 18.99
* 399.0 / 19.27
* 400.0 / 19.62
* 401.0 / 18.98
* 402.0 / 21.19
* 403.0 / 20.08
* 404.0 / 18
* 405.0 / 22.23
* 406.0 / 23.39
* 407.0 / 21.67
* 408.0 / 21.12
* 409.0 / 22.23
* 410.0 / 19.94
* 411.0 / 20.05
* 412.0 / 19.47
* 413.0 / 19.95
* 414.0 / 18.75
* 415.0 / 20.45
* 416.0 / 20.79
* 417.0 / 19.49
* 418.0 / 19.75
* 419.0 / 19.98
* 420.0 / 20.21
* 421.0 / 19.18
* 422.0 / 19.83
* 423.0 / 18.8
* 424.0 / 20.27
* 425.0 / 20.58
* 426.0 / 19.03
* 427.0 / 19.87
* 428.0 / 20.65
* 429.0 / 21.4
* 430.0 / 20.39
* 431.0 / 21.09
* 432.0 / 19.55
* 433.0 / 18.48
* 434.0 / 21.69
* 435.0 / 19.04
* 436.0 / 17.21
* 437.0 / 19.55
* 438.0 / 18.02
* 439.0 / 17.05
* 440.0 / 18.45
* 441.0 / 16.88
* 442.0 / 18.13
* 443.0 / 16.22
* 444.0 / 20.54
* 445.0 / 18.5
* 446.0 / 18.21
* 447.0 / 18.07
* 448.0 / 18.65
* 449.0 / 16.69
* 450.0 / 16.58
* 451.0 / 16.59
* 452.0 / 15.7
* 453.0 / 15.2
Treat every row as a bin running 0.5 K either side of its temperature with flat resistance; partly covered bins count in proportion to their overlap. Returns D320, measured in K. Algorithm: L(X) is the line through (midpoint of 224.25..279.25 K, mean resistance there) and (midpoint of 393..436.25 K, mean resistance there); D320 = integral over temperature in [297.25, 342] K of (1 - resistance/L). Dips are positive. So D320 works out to 9.4 K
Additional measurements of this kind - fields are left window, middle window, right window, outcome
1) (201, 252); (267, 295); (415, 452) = 1.2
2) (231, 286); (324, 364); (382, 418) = 3.8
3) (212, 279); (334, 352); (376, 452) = 1.7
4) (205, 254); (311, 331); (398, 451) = 4.4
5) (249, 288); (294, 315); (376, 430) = 4.1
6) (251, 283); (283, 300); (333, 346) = 1.5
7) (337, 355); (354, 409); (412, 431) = -1.6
